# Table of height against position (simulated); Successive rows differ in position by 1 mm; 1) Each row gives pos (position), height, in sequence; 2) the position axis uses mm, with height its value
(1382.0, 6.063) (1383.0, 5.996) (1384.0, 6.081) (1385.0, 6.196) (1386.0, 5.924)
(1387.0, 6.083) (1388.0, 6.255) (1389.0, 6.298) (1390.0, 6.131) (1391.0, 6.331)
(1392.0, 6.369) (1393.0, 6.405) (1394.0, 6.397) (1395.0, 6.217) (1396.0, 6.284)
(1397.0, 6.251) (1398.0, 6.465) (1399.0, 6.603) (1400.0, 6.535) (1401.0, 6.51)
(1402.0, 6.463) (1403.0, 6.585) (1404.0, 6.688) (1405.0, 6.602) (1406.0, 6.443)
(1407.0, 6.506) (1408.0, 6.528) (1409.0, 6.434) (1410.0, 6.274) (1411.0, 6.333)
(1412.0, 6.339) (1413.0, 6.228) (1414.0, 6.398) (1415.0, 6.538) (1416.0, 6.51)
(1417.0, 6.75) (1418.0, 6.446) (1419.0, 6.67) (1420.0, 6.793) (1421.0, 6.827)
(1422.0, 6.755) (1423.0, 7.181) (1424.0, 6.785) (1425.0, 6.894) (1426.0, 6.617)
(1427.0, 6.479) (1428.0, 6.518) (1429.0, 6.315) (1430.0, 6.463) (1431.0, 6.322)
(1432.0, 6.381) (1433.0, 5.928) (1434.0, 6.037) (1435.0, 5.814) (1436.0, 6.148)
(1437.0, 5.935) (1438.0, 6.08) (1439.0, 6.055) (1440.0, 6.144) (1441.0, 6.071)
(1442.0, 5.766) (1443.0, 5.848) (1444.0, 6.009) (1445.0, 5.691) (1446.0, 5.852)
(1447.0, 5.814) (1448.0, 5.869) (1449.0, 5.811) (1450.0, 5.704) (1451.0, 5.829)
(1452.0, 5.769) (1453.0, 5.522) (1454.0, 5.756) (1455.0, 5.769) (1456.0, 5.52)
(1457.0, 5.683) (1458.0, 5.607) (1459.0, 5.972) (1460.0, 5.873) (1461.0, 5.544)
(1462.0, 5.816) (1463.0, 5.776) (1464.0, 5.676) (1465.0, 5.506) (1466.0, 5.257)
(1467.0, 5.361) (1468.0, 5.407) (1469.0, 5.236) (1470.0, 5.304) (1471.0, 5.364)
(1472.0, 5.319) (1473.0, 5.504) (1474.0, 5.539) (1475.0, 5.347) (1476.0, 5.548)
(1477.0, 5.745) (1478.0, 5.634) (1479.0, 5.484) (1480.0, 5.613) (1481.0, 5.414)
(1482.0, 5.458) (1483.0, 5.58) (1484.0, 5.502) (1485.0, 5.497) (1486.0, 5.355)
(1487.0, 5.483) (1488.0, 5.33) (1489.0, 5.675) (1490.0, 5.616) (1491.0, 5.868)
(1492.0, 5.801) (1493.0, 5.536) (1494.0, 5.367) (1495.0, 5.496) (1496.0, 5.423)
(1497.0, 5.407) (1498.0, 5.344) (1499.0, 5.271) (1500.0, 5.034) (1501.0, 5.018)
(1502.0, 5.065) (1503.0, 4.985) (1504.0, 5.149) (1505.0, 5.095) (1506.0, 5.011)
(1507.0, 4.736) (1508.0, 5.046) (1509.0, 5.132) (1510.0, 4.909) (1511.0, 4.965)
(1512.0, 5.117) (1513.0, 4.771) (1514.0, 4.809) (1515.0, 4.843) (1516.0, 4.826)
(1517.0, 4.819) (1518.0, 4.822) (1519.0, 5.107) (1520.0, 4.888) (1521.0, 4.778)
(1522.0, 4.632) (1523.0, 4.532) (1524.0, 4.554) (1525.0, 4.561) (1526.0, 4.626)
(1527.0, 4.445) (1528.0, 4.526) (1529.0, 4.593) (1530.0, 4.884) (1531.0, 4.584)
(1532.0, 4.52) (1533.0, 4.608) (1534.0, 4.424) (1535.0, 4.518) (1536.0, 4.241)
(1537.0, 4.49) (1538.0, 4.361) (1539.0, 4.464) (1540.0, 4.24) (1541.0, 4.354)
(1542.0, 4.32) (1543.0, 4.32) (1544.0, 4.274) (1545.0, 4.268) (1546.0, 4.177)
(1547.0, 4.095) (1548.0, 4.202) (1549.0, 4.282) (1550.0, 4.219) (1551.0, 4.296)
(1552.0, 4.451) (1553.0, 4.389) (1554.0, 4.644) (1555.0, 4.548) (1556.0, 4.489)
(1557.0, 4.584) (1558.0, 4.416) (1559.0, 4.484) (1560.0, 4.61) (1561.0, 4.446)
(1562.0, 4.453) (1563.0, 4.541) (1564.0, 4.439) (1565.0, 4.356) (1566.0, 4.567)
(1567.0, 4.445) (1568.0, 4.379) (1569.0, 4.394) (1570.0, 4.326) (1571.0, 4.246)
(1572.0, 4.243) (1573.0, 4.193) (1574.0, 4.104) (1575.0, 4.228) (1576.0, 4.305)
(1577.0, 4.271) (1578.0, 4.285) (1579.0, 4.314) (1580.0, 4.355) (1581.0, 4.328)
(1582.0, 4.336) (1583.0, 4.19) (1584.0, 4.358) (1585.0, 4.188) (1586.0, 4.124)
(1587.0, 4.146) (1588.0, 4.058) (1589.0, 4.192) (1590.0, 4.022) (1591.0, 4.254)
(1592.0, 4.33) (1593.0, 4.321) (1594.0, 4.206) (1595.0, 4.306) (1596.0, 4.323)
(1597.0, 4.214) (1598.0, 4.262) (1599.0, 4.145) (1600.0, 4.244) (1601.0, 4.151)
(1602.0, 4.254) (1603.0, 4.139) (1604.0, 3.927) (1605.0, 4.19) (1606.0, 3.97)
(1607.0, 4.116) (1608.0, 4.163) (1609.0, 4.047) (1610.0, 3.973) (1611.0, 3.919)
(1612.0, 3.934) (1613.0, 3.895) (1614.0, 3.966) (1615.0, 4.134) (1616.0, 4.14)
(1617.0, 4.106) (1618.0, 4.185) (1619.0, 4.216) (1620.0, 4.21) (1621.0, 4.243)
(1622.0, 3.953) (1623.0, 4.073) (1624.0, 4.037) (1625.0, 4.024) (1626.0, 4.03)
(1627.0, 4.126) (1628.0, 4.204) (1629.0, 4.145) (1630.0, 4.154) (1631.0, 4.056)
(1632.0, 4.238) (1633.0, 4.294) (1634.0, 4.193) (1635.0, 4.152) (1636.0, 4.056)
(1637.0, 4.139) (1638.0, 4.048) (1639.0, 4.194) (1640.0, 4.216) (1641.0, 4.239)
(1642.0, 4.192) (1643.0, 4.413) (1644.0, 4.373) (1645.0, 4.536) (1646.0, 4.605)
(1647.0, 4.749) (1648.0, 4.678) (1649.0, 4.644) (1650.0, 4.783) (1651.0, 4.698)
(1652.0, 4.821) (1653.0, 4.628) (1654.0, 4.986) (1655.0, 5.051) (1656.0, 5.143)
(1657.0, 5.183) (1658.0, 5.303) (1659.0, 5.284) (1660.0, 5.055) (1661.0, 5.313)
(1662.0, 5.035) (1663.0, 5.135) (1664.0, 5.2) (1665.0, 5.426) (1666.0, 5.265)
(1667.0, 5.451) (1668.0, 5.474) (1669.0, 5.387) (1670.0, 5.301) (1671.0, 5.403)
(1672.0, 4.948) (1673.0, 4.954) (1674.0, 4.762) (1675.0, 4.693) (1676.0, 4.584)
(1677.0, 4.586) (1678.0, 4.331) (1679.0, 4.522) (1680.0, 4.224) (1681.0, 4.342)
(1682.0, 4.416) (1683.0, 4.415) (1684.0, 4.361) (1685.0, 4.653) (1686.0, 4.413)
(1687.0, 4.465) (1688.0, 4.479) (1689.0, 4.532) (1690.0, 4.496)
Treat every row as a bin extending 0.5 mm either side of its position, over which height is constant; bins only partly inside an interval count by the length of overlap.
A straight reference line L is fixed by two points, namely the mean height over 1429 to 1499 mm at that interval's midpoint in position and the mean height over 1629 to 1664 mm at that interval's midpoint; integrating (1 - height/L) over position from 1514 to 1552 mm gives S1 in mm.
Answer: 5.55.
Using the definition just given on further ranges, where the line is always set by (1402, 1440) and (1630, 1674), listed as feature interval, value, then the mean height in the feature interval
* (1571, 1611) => 7.78 mm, 4.2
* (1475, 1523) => 5.34 mm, 5.23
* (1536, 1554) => 3.99 mm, 4.31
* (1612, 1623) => 2.02 mm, 4.1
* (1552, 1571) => 3.35 mm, 4.47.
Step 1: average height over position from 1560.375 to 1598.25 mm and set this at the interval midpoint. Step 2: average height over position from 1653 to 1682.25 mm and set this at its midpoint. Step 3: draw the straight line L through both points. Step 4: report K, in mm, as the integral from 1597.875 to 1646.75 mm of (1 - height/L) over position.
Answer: 5.08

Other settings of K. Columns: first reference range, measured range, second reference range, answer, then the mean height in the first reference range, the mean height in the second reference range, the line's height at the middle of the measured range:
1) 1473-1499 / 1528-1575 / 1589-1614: 3.26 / 5.52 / 4.14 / 4.73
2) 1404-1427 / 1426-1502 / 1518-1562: 0.86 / 6.58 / 4.48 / 5.76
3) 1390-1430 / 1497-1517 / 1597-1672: 2.20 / 6.51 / 4.47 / 5.63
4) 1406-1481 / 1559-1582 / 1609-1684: 3.28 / 6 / 4.53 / 5.08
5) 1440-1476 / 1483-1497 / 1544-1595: -0.69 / 5.65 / 4.32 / 5.27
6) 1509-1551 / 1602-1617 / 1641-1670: 2.38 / 4.56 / 4.95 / 4.81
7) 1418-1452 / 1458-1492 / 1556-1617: 0.94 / 6.22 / 4.24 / 5.7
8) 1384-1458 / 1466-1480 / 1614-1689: 1.02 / 6.25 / 4.57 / 5.87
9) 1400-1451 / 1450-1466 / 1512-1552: 0.22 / 6.32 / 4.53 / 5.77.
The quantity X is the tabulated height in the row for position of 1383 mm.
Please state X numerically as 5.996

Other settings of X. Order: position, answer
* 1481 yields 5.414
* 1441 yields 6.071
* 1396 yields 6.284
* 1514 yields 4.809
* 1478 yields 5.634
